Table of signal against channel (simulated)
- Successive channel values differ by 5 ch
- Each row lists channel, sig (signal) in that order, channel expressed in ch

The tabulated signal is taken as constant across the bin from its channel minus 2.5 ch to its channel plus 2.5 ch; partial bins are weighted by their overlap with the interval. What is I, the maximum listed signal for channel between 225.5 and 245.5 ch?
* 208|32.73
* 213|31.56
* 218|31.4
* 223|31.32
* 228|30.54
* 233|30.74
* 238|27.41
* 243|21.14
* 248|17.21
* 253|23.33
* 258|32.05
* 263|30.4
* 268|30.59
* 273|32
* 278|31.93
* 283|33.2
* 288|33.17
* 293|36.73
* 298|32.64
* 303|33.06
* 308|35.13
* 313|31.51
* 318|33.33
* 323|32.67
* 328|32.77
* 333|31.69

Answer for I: 30.74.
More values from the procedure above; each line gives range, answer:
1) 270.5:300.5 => 36.73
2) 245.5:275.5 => 32.05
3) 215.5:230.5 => 31.4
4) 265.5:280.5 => 32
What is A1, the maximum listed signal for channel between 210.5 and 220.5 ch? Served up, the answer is 31.56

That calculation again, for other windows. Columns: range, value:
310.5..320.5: 33.33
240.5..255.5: 23.33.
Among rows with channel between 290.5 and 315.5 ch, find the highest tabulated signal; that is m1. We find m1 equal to 36.73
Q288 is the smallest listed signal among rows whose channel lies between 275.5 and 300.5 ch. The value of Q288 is 31.93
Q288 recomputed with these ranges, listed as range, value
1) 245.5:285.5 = 17.21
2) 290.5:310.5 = 32.64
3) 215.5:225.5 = 31.32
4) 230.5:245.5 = 21.14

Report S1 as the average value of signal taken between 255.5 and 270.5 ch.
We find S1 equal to 31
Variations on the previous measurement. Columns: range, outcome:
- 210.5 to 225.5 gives 31.4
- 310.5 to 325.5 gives 32.5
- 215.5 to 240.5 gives 30.3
